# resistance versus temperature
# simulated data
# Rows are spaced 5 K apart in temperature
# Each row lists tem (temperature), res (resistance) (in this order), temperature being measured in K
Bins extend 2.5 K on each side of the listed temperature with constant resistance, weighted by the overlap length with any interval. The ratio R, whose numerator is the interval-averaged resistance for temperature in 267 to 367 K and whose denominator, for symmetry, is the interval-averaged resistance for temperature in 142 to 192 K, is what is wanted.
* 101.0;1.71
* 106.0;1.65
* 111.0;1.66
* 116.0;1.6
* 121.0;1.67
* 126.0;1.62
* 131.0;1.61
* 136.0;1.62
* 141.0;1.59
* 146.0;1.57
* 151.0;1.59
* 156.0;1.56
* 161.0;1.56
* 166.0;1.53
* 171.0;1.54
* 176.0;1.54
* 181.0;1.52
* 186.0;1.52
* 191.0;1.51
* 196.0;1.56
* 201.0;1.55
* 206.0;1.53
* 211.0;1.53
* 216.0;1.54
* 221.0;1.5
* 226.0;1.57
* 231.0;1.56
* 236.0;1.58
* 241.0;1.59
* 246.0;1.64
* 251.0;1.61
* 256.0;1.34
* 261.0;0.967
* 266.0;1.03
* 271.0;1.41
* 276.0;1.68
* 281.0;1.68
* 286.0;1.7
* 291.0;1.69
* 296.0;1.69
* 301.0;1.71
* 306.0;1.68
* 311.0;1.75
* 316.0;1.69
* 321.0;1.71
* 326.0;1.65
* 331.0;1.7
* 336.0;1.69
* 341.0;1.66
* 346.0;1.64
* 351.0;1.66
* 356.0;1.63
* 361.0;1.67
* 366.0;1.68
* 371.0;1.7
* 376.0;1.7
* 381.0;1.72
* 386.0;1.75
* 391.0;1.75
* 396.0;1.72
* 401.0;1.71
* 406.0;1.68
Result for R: 1.1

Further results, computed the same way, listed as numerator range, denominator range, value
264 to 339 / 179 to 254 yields 1.05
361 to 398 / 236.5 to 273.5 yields 1.24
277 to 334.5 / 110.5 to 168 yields 1.06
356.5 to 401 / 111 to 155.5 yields 1.06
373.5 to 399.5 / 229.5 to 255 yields 1.09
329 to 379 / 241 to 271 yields 1.24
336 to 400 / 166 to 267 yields 1.13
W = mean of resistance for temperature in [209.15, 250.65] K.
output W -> 1.57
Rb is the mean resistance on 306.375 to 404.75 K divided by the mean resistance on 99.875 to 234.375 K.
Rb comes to 1.08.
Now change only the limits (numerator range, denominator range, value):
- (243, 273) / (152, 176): 0.86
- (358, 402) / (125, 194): 1.10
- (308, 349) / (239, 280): 1.19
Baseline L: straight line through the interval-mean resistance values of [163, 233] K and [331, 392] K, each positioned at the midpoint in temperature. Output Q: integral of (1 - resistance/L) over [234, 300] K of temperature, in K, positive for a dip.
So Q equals 3.6 K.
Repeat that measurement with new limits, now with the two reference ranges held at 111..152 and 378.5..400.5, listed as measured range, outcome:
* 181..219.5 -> 2.6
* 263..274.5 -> 2.9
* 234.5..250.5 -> 0.6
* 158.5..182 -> 1.3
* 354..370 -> 0.5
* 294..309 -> 0.0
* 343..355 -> 0.5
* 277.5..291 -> 0.0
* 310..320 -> -0.1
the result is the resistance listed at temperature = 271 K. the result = 1.41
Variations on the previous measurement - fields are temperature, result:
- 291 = 1.69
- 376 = 1.7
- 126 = 1.62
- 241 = 1.59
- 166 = 1.53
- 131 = 1.61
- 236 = 1.58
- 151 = 1.59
